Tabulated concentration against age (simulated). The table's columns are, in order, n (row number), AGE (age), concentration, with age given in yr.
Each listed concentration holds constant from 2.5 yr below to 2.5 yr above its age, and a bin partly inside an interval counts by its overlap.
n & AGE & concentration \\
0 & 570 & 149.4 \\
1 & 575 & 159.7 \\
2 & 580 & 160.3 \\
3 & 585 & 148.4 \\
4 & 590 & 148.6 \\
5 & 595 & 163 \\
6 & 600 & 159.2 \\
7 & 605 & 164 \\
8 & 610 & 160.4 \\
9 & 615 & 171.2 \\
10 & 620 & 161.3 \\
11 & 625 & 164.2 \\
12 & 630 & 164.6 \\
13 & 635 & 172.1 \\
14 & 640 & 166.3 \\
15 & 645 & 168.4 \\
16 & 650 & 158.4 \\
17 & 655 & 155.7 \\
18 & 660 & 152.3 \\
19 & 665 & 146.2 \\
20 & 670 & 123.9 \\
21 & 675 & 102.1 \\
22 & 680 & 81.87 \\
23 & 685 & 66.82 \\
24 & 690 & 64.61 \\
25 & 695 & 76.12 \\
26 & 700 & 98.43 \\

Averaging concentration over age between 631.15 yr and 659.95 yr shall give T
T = 163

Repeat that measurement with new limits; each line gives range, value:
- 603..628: 164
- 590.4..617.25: 162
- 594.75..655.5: 164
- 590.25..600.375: 159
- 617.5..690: 139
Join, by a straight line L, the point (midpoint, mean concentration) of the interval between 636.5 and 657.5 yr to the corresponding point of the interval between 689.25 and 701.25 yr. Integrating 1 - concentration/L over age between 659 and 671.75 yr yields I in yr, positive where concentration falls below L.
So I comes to -0.9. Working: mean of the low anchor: 163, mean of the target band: 140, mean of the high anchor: 80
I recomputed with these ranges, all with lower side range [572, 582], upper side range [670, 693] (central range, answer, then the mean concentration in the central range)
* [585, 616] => -3.86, 160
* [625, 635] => -3.76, 166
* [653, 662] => -4.71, 154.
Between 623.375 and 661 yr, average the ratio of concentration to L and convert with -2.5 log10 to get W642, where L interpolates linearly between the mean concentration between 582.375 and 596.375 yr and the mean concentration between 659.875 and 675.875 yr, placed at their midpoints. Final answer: -0.181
